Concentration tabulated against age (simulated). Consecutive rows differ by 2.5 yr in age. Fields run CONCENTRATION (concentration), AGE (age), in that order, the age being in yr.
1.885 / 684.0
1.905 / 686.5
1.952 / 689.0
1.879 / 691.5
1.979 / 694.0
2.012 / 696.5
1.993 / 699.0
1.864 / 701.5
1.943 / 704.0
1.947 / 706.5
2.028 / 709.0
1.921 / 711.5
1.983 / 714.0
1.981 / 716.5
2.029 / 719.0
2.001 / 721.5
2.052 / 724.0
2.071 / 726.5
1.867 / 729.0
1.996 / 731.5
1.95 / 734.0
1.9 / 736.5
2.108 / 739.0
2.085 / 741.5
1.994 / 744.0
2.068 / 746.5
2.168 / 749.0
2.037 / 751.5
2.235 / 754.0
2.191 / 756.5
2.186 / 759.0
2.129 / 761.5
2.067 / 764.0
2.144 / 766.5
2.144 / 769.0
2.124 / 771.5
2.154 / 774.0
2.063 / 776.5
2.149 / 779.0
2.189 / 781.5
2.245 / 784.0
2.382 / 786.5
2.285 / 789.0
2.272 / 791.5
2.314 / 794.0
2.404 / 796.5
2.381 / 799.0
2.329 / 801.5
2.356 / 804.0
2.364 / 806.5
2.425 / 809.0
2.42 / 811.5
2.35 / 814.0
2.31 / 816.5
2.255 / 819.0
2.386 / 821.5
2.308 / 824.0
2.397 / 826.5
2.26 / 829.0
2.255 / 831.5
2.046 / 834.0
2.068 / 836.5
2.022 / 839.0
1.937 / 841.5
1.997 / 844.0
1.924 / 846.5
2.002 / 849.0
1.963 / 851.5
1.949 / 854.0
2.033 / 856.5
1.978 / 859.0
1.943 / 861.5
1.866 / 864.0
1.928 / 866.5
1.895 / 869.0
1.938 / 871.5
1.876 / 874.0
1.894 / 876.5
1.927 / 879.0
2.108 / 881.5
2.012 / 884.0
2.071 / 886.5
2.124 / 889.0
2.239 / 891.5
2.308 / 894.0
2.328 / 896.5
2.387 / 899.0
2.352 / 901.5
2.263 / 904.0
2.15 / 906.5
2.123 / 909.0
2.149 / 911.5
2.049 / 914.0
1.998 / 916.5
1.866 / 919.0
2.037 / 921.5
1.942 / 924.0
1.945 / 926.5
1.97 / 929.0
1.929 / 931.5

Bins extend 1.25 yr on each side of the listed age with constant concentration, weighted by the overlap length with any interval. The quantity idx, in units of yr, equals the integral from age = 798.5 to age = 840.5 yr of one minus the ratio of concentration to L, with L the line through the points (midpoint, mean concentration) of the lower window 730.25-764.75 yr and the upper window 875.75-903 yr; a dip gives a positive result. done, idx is -3.2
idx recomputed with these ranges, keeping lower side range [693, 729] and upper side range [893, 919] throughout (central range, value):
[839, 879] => 3.7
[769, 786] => -0.9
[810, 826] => -1.9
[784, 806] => -2.8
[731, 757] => -0.6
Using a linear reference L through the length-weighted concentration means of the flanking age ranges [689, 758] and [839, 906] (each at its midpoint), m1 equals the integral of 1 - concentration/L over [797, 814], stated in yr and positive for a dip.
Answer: -2.9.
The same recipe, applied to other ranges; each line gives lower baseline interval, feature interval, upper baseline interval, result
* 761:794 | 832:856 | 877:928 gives 1.7 yr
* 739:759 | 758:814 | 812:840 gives -1.9 yr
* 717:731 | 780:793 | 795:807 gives 0.1 yr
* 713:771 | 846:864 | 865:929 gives 0.9 yr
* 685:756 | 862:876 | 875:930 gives 1.2 yr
